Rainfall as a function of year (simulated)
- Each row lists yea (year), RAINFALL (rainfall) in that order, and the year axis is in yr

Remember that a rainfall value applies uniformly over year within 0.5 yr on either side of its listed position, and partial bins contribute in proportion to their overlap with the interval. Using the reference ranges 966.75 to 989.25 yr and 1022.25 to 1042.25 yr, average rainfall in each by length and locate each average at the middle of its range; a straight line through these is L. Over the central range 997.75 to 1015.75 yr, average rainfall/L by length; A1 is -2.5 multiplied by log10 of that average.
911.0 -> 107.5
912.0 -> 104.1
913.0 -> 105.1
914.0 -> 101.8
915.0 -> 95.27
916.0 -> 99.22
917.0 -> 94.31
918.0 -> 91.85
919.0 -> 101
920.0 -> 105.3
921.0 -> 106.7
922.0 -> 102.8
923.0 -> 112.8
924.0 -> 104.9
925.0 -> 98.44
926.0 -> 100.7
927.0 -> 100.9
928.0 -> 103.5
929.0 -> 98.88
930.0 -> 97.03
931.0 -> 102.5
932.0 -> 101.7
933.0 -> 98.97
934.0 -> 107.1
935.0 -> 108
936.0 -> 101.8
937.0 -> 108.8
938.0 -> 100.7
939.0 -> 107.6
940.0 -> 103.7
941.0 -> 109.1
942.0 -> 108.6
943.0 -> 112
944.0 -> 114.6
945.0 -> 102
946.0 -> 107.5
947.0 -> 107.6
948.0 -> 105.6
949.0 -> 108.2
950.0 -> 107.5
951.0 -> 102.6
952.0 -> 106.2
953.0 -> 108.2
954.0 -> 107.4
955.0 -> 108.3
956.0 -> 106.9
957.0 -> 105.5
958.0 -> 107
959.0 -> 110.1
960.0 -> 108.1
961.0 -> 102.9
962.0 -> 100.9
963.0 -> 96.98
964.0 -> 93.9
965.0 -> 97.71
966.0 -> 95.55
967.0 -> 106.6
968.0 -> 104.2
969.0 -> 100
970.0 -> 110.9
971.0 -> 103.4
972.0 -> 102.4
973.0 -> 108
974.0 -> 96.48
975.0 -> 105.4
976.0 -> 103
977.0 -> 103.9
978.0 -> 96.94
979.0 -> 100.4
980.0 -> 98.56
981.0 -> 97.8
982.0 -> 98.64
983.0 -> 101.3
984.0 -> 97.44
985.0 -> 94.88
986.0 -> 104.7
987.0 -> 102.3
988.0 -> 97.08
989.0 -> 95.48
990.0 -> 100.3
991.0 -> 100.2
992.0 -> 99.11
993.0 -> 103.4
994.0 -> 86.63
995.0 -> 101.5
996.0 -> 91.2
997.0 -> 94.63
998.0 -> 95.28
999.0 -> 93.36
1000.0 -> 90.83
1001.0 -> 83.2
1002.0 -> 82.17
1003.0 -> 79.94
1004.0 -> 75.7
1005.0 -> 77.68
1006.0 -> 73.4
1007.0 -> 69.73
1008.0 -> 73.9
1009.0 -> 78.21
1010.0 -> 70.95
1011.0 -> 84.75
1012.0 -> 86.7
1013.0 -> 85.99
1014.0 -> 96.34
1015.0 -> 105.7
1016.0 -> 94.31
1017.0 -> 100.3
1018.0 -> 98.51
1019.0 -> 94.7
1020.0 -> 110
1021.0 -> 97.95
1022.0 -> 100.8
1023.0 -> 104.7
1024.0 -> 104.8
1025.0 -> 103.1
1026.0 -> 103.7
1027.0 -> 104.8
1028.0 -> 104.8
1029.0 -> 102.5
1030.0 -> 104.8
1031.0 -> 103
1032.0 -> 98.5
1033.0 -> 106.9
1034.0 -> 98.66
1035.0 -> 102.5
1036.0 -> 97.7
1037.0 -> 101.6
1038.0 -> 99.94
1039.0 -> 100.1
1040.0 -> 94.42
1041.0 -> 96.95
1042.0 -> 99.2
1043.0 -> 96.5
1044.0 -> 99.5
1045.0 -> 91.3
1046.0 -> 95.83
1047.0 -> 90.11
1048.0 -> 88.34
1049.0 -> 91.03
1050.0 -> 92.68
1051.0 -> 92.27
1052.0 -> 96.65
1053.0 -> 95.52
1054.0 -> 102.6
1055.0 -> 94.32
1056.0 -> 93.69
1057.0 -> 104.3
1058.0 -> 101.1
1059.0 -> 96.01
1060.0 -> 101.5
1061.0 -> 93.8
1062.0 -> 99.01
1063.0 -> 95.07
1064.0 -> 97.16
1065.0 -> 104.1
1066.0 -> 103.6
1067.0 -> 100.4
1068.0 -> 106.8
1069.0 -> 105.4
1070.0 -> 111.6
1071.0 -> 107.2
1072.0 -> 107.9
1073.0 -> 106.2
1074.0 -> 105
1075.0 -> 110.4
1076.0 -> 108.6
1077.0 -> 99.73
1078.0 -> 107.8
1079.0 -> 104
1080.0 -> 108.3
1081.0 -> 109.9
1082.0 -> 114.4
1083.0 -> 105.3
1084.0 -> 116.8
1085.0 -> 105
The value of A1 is 0.21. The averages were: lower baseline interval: 101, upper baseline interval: 102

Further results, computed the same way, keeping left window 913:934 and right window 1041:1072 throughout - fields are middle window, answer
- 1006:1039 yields 0.03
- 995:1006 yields 0.15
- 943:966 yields -0.05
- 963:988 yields -0.01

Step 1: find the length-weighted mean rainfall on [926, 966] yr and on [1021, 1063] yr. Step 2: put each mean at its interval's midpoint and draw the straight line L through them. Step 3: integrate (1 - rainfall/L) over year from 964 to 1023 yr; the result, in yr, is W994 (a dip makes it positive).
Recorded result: 4.0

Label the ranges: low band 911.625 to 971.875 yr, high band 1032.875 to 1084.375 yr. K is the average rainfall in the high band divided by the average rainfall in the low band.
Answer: 1.0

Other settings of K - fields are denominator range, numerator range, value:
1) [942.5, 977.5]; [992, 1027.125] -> 0.87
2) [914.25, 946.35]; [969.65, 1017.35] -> 0.91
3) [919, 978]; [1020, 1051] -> 0.95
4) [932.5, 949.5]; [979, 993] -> 0.93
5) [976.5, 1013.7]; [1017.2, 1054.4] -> 1.09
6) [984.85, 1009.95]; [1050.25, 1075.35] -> 1.13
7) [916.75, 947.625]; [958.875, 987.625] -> 0.97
